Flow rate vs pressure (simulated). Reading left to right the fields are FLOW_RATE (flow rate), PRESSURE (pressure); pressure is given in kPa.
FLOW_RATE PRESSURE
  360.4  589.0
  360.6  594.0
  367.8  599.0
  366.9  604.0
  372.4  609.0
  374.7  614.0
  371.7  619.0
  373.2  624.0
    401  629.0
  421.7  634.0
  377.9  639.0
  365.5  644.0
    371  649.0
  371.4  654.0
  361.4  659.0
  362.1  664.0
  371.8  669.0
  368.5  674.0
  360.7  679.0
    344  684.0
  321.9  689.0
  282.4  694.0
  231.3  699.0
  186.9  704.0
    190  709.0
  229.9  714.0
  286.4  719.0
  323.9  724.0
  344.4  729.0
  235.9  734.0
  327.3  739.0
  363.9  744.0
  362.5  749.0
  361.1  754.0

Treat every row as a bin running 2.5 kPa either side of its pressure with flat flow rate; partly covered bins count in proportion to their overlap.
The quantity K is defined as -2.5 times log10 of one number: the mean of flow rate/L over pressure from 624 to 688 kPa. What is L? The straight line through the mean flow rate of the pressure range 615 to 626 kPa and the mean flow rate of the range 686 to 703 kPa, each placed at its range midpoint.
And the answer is -0.15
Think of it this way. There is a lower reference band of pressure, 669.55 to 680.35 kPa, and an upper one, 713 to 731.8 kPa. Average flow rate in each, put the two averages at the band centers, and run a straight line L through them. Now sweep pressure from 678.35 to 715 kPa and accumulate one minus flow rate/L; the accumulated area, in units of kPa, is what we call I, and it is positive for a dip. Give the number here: 7.95 kPa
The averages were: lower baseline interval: 366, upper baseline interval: 300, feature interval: 265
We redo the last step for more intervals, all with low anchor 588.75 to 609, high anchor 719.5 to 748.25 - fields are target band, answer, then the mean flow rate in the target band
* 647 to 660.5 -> -0.8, 368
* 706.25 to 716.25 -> 3.6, 209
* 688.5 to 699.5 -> 1.8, 279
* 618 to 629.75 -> -0.8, 380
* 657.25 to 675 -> -1.2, 366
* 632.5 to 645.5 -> -1.3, 388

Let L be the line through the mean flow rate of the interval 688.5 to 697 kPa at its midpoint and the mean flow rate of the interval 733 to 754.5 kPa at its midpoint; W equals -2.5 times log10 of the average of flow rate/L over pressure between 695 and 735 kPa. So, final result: 0.217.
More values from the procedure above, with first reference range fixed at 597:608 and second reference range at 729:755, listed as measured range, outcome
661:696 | 0.005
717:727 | 0.092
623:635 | -0.109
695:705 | 0.460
